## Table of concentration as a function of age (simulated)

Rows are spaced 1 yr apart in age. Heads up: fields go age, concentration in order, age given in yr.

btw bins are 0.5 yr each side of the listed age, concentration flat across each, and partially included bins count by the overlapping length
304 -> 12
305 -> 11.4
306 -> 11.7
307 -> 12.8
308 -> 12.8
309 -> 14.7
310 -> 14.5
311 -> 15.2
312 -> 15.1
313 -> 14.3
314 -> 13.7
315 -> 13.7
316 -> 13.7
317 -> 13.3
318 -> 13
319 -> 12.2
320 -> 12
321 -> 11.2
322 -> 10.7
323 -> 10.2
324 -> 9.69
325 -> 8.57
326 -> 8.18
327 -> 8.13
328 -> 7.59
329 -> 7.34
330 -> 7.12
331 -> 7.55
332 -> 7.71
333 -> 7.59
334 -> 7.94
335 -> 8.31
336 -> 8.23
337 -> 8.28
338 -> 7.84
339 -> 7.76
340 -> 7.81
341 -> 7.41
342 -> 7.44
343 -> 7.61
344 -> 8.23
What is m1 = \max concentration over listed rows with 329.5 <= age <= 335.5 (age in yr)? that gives 8.31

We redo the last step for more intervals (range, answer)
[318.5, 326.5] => 12.2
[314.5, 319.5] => 13.7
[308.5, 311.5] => 15.2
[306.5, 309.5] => 14.7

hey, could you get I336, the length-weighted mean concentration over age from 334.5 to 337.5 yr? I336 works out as 8.27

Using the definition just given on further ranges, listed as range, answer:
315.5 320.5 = 12.8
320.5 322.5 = 10.9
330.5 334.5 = 7.7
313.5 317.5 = 13.6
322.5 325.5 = 9.49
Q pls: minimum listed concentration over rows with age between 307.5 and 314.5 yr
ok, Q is 12.8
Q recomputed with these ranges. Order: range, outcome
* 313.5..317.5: 13.3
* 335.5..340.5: 7.76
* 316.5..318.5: 13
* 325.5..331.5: 7.12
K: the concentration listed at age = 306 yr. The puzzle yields 11.7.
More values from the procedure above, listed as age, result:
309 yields 14.7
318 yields 13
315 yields 13.7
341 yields 7.41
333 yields 7.59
